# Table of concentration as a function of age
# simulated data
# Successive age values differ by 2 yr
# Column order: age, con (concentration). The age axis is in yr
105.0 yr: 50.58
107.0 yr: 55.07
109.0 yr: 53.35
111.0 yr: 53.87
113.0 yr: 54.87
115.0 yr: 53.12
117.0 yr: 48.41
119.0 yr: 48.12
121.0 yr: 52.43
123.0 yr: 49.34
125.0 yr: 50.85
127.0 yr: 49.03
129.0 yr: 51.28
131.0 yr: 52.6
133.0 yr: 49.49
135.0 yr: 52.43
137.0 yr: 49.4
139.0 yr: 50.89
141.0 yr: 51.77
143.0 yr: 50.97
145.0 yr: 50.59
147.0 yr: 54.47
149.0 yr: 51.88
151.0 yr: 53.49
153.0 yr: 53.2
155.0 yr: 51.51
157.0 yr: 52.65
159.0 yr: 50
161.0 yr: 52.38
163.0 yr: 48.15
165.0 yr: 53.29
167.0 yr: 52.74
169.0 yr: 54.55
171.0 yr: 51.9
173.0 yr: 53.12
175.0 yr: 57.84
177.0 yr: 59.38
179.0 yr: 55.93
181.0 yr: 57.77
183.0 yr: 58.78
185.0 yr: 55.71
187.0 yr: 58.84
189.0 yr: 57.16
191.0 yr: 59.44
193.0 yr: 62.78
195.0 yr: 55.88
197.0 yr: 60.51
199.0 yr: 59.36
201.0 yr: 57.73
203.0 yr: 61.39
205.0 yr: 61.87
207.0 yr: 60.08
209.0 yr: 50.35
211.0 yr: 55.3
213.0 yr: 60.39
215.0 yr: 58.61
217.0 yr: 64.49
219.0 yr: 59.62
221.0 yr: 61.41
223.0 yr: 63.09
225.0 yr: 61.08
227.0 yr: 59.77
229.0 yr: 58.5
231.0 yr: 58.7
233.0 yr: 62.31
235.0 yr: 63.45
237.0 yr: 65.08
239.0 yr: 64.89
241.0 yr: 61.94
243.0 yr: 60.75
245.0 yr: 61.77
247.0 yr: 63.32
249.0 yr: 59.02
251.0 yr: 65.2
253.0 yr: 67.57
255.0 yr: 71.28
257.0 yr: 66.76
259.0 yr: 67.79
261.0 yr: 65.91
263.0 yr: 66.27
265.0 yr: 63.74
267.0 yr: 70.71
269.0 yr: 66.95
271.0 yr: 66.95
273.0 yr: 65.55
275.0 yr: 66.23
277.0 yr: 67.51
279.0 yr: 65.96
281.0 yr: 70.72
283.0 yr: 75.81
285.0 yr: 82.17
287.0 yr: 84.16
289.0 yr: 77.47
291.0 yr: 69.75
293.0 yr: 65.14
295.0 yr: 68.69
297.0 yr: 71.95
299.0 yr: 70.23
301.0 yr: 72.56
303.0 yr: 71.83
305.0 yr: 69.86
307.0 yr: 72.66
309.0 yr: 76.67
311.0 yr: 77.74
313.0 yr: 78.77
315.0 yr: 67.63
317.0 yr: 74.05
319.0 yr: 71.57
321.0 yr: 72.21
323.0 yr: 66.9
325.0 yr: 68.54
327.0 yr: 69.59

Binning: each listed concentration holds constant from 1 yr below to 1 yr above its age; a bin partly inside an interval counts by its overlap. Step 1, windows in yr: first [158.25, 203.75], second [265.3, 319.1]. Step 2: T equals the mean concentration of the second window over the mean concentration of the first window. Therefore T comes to 1.27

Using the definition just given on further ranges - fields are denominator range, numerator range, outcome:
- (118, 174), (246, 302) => 1.34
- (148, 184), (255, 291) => 1.30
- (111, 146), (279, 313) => 1.44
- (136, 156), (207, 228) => 1.15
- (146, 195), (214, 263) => 1.15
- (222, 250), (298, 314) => 1.20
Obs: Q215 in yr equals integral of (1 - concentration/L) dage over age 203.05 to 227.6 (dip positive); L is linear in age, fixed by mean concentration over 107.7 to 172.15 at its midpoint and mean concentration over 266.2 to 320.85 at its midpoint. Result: 0.7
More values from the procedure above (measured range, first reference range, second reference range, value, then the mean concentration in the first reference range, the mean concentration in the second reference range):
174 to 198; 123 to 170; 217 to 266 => -0.8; 51.6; 63.3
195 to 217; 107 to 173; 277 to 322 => 0.7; 51.7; 72.9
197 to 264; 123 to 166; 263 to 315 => 1.4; 51.4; 71.4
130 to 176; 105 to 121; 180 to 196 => 2.8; 52.3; 58.3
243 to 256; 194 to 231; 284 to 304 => 0.3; 59.4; 73.4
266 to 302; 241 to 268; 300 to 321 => -0.8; 65.3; 73.3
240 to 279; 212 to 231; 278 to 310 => 0.9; 60.7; 72.9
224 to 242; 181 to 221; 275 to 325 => 0.4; 58.9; 72.4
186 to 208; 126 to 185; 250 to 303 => -0.3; 52.9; 69.8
